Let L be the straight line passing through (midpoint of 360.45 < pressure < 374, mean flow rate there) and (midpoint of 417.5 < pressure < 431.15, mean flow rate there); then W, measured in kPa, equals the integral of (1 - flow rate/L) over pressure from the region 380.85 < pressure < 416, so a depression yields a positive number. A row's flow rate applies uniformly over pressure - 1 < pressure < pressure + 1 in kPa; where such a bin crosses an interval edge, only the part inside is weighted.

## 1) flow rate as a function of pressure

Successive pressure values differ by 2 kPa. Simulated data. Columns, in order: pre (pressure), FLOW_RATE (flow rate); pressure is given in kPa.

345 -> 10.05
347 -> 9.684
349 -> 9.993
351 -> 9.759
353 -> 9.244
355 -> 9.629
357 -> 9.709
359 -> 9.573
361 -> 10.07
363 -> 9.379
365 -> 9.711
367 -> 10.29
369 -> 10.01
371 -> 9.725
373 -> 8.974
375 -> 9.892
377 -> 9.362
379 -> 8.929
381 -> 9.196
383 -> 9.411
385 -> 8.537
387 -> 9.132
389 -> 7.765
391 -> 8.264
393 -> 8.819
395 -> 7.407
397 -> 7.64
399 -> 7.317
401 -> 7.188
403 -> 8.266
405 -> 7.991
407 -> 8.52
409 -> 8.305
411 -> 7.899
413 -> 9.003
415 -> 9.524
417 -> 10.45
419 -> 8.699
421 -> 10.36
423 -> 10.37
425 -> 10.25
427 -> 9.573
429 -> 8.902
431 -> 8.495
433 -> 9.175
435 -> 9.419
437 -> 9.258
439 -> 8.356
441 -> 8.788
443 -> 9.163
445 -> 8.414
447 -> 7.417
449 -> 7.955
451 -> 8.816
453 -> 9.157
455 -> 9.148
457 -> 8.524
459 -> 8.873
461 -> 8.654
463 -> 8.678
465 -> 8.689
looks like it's 4.9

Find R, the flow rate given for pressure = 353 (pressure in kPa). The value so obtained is 9.244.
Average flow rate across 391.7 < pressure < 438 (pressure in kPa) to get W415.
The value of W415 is 8.82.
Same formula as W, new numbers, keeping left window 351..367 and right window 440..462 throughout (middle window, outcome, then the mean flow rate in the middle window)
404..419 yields 0.4 kPa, 8.81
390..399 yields 1.3 kPa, 7.95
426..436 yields -0.3 kPa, 9.11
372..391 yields 0.9 kPa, 8.98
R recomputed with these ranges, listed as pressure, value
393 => 8.819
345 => 10.05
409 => 8.305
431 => 8.495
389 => 7.765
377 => 9.362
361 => 10.07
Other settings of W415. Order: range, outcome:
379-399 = 8.43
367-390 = 9.22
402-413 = 8.27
